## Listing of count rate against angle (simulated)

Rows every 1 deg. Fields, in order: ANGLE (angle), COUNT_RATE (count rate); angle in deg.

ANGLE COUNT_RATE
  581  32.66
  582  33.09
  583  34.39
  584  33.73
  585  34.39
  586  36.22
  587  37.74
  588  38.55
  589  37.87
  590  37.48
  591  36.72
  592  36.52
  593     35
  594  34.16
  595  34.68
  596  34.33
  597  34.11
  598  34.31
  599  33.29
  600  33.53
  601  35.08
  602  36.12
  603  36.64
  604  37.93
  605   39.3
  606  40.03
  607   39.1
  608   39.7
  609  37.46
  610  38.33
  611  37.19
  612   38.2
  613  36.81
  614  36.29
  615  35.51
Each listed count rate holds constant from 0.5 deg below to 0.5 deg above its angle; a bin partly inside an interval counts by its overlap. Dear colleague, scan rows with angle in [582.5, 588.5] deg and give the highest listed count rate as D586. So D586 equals 38.55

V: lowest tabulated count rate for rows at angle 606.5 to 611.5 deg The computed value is 37.19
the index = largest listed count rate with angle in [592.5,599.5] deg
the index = 35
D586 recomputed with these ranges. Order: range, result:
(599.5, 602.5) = 36.12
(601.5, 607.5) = 40.03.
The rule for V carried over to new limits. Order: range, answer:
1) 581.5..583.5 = 33.09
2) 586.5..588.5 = 37.74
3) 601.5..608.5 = 36.12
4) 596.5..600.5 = 33.29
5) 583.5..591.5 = 33.73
